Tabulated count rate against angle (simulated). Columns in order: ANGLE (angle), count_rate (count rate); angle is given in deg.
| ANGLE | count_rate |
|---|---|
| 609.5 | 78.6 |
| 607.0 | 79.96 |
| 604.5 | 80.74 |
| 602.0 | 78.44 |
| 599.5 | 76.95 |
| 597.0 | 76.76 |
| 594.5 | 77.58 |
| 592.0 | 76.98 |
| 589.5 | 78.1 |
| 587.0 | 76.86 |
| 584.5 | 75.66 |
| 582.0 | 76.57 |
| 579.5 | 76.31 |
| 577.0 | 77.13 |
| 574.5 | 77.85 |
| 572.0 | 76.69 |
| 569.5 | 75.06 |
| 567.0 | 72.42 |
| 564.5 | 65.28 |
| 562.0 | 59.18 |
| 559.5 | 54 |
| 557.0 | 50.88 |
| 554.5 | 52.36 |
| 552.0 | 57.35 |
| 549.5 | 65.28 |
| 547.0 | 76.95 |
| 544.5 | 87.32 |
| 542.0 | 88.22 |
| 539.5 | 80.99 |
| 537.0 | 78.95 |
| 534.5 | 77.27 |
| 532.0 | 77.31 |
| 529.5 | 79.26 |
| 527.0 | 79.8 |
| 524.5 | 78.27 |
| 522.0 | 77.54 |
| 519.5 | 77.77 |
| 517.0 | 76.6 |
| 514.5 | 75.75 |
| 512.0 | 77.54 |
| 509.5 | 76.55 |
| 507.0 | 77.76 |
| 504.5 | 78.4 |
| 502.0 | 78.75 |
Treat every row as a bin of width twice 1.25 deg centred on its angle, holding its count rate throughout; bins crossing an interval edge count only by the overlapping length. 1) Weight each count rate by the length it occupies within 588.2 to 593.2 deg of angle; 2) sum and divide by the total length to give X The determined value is 77.5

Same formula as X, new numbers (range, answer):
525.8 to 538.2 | 78.5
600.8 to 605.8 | 79.6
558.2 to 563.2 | 56.5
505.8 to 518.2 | 76.8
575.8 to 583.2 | 76.7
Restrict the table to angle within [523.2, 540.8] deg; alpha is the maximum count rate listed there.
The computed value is 80.99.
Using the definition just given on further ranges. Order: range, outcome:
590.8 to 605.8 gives 80.74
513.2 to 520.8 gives 77.77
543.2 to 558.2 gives 87.32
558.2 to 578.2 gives 77.85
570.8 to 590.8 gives 78.1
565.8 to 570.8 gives 75.06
